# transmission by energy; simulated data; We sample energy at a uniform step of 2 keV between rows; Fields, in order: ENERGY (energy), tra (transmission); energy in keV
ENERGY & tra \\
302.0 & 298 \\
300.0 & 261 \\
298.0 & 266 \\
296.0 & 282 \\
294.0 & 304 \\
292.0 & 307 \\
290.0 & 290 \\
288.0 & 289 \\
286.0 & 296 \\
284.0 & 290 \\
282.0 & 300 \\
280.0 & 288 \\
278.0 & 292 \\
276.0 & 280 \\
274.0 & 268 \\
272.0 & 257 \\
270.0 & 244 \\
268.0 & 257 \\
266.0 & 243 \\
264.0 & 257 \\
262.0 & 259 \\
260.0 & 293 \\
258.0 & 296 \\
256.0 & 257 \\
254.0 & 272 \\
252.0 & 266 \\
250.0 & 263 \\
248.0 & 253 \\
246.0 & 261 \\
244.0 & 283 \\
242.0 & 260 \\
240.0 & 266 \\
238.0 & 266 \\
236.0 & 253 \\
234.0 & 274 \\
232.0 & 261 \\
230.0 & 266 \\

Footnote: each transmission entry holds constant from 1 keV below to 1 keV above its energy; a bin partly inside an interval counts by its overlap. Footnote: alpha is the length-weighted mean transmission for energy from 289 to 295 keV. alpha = 300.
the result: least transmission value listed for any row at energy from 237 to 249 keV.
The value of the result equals 253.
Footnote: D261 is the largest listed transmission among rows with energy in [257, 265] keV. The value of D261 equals 296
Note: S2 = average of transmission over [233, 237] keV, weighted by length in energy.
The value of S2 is 264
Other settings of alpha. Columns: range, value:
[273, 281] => 282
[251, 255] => 269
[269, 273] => 250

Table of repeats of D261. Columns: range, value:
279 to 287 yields 300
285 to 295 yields 307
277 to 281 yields 292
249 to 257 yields 272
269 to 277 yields 280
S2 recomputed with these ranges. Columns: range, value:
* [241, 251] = 264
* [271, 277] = 268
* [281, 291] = 293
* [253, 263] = 275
